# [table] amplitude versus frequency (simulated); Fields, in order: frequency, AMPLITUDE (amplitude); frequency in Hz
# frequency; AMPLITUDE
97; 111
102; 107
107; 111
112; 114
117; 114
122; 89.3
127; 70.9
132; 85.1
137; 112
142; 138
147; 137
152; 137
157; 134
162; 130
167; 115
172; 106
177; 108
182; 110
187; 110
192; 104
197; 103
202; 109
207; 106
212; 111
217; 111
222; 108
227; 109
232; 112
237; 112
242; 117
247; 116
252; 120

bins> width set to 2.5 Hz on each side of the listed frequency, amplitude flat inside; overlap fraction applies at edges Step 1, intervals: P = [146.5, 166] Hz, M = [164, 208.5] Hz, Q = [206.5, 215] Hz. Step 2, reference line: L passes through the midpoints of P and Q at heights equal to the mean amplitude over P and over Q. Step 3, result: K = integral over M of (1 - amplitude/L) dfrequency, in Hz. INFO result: 4.3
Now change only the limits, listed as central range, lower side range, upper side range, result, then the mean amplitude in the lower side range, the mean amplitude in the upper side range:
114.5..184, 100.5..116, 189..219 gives -2.4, 111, 107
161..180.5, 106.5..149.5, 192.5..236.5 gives -0.9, 108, 109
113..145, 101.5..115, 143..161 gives 5.3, 111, 136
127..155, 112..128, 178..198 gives -4.8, 96.9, 107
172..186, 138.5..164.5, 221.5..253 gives 2.1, 134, 113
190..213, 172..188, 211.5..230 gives 0.6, 109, 110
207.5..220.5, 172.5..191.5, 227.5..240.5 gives 0.1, 108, 112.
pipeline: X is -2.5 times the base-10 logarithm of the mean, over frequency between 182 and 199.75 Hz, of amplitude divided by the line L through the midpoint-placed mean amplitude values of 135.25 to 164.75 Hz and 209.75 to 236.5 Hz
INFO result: 0.13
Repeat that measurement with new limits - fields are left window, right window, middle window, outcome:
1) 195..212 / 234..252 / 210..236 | 0.008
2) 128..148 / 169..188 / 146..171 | -0.163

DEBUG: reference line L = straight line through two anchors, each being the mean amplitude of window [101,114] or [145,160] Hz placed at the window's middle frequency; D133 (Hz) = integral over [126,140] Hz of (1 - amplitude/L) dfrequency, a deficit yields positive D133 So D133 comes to 3.61 Hz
